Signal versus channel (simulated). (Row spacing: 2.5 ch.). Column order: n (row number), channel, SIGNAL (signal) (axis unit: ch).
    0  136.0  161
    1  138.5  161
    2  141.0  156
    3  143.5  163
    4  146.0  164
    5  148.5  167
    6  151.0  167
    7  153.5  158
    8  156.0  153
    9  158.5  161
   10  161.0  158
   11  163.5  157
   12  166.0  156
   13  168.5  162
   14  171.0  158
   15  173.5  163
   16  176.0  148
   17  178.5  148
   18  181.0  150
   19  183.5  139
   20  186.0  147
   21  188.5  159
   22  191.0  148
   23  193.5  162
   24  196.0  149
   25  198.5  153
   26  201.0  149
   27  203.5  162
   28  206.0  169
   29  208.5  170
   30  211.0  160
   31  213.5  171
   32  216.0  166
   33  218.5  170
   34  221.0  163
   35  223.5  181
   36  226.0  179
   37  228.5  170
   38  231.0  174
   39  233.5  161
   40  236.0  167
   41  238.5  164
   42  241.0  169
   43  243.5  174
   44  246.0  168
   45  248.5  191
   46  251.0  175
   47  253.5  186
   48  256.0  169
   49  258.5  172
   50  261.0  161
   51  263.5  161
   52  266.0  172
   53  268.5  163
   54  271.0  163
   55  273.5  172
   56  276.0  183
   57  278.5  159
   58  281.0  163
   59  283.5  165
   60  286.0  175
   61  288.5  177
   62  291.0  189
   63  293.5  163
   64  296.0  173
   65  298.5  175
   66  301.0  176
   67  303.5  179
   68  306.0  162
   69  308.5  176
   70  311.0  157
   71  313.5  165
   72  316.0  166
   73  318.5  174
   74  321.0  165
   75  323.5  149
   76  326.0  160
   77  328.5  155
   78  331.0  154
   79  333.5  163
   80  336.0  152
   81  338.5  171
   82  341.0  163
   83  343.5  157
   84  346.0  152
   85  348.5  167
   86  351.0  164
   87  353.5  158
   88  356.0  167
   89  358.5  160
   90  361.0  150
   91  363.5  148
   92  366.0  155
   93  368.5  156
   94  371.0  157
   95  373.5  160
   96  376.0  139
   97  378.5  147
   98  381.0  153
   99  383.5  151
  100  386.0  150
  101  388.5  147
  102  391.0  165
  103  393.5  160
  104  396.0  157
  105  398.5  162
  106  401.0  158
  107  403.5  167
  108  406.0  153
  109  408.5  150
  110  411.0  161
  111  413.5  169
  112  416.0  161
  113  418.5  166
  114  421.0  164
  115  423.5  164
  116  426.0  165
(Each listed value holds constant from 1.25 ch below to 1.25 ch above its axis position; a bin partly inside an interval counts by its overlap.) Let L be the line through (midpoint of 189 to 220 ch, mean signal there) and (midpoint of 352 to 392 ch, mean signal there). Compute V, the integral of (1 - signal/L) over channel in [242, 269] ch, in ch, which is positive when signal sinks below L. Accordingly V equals -2.3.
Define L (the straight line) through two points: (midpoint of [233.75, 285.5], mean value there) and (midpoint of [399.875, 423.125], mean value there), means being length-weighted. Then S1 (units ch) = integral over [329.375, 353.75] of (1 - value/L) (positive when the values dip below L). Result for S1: 0.7 ch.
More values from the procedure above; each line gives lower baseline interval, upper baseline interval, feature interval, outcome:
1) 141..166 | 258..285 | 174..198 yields 1.7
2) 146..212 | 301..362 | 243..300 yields -4.1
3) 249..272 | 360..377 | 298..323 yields -1.1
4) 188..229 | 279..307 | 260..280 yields 0.4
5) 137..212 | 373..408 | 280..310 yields -3.2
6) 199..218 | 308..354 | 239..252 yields -0.9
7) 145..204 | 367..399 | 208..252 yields -4.4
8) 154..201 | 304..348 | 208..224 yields -1.3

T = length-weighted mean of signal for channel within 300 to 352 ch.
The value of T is 163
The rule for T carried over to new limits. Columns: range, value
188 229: 164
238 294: 171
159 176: 158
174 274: 164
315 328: 162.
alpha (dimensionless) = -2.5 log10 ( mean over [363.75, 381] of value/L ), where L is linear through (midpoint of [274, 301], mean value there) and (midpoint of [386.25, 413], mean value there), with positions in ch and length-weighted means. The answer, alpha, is 0.06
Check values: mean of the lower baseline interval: 172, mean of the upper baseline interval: 158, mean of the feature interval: 152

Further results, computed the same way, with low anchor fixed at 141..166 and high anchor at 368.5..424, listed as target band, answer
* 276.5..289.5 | -0.065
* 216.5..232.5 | -0.084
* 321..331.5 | 0.016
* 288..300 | -0.109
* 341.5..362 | -0.013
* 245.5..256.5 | -0.128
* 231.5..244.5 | -0.053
